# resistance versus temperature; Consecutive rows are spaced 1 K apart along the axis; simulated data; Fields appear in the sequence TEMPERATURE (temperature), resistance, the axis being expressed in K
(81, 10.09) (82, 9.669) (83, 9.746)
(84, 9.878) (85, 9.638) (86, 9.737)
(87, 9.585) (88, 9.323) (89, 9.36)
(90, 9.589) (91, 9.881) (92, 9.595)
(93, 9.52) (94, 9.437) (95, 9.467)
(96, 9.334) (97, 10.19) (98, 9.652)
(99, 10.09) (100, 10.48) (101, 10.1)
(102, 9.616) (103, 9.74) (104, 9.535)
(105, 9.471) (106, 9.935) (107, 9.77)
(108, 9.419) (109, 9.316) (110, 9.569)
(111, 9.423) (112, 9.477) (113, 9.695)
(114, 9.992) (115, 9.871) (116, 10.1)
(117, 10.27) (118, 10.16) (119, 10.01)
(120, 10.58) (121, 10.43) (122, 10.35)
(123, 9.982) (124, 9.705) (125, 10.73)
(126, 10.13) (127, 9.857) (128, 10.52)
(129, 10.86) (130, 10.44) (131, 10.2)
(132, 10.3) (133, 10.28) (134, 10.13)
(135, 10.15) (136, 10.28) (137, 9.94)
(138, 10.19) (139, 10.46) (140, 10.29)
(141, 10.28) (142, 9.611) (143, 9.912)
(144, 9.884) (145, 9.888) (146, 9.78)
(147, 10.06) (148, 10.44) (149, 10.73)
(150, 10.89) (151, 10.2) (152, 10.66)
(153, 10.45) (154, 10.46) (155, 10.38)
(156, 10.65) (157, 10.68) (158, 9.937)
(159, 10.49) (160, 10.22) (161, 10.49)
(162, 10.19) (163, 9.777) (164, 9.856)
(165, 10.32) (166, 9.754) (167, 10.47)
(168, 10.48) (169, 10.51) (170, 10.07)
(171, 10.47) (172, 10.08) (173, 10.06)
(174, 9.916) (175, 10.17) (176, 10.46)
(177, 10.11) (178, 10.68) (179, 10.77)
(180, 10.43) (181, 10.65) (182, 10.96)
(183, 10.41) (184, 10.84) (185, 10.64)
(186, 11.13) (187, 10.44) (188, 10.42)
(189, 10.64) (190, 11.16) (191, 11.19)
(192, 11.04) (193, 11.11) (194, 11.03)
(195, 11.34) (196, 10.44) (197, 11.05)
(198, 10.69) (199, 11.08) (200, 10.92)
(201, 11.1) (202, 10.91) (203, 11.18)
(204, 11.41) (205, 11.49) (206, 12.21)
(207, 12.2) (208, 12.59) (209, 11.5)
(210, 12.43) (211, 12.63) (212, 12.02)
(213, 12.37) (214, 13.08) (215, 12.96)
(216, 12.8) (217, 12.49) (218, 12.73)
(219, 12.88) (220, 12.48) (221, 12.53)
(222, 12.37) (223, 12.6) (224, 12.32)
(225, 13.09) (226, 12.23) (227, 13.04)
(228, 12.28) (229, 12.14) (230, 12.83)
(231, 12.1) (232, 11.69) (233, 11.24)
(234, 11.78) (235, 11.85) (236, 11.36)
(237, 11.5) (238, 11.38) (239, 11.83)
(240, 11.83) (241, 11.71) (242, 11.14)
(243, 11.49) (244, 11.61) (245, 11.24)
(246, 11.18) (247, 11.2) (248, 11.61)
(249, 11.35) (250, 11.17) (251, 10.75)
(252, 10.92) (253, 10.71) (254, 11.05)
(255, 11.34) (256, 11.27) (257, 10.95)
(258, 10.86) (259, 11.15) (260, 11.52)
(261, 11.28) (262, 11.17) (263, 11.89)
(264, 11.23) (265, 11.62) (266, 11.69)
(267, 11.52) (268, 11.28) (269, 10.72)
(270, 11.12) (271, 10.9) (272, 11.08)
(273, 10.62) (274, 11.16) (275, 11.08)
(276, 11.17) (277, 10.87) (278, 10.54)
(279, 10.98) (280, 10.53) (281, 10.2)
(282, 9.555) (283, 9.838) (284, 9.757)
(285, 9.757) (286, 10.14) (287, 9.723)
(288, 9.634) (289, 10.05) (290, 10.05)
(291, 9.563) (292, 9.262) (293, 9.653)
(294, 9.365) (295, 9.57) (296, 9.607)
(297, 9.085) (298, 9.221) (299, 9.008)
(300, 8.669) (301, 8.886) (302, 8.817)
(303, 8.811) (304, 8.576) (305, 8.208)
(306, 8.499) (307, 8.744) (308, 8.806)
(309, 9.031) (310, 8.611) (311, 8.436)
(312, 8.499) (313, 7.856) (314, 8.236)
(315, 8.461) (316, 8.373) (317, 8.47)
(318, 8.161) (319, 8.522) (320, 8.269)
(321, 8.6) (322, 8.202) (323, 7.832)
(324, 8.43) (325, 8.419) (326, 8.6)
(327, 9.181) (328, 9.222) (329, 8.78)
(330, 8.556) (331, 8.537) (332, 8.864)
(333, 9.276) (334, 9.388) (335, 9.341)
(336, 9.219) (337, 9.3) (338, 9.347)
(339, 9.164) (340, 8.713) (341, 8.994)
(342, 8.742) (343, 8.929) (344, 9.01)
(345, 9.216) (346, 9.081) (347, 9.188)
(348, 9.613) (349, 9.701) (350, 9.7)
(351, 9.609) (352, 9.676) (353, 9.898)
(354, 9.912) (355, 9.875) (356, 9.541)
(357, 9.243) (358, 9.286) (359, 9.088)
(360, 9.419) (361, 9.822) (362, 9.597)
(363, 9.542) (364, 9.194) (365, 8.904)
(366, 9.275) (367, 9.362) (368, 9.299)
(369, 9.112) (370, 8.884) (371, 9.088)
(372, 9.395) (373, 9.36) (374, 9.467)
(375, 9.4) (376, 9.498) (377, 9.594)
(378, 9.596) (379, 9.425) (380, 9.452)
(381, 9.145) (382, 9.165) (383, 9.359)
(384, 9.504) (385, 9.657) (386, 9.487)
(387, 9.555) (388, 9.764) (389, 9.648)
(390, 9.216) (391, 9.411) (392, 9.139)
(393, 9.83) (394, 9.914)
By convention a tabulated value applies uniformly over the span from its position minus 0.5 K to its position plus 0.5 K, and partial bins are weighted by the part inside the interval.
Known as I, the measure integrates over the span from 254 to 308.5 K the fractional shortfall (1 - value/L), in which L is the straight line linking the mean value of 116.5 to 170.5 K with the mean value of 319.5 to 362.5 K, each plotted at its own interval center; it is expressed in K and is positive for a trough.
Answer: -4.2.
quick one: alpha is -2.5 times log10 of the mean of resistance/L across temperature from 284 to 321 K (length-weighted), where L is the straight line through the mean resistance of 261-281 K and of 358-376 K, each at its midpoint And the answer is 0.17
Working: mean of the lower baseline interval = 11.1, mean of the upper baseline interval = 9.31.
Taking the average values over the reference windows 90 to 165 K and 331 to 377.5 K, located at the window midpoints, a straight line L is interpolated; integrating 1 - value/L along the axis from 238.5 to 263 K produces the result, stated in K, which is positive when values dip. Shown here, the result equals -4.10 K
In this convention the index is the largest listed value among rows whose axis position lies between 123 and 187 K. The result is 11.13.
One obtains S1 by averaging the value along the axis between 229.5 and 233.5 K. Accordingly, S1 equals 12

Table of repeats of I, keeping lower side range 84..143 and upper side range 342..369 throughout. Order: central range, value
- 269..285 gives -1.7 K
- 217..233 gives -4.6 K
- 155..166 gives -0.5 K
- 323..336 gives 0.8 K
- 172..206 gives -3.6 K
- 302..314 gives 1.2 K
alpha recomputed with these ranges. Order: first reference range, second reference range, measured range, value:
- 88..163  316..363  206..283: -0.217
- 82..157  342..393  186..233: -0.207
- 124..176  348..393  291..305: 0.070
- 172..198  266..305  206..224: -0.192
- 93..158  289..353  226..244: -0.247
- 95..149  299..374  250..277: -0.193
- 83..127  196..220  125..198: 0.056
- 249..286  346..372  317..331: 0.173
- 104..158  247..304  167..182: -0.016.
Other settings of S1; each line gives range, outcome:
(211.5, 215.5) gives 12.6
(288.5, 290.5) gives 10.1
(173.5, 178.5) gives 10.3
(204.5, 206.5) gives 11.9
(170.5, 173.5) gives 10.2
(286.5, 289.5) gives 9.8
